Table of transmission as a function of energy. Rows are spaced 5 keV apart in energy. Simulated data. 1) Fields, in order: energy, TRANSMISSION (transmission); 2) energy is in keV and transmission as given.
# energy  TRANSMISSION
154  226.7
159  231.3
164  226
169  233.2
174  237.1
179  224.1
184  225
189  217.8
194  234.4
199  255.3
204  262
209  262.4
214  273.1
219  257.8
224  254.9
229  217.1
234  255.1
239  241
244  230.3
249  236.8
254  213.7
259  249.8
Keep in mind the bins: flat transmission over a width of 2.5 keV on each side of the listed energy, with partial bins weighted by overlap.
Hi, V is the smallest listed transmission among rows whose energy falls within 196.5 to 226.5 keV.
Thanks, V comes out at 254.9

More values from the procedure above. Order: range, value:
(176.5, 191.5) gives 217.8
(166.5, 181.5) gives 224.1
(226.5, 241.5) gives 217.1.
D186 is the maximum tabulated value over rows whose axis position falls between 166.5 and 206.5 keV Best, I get 262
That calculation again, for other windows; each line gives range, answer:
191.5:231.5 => 273.1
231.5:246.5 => 255.1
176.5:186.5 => 225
